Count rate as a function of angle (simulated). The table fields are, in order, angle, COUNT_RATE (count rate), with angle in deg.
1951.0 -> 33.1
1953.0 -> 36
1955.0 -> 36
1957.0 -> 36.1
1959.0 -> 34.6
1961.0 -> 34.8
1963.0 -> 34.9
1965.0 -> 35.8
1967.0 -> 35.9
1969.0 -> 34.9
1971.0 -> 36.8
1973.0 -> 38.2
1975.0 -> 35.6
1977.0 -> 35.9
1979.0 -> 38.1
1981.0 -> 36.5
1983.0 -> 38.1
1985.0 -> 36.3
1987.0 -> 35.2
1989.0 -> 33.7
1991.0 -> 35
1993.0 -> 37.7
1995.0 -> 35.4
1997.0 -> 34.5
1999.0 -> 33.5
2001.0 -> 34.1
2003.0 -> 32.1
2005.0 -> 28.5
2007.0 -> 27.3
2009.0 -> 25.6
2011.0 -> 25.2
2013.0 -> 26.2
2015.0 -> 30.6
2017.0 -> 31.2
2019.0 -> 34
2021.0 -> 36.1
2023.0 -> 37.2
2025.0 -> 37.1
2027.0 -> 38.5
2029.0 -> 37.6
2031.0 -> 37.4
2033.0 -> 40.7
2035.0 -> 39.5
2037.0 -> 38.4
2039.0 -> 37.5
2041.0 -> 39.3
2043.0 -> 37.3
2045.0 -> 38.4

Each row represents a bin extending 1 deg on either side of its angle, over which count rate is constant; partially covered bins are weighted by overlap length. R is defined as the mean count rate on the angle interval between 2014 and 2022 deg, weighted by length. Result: 33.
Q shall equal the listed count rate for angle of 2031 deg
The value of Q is 37.4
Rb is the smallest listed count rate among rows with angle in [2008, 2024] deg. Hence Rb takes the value 25.2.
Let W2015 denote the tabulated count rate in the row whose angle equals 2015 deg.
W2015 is 30.6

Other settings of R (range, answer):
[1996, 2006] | 32.5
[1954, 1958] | 36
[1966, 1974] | 36.5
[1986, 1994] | 35.4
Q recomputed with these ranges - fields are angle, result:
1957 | 36.1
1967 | 35.9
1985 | 36.3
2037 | 38.4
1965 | 35.8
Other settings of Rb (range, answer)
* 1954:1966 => 34.6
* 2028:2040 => 37.4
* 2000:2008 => 27.3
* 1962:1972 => 34.9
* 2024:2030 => 37.1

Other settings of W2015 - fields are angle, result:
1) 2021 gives 36.1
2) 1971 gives 36.8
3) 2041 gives 39.3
